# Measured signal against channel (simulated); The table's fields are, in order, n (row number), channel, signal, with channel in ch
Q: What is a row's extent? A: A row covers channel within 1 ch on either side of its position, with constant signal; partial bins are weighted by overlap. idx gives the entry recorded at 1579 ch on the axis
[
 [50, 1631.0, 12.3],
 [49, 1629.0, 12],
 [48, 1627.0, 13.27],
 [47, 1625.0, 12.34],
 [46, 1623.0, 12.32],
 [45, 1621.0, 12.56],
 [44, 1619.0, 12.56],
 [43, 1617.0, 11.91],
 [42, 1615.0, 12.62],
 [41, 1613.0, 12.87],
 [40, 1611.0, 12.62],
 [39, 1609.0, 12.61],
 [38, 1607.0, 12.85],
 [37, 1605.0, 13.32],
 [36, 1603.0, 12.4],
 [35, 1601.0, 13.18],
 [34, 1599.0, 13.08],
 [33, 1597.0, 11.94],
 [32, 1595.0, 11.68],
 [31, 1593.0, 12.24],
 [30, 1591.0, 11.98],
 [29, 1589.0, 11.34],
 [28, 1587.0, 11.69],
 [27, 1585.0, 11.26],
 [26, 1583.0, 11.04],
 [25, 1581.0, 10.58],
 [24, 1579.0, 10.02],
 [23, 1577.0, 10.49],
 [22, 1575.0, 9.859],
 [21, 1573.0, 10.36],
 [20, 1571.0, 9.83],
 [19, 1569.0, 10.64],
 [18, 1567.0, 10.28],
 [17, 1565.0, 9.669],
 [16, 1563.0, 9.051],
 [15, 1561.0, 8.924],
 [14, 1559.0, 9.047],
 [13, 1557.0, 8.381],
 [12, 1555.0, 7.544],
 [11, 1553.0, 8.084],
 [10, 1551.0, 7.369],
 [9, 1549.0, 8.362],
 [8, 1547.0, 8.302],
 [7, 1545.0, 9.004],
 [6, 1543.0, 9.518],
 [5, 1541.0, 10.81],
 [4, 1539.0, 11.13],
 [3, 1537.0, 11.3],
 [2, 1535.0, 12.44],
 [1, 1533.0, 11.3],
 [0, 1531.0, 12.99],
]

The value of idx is 10.02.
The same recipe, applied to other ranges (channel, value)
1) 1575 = 9.859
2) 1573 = 10.36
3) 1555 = 7.544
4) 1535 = 12.44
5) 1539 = 11.13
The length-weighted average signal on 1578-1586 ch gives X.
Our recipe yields 10.7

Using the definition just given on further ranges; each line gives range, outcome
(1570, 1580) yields 10.1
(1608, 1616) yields 12.7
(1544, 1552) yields 8.26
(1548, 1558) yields 7.95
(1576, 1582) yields 10.4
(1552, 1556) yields 7.81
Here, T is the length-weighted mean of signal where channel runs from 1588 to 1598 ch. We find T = 11.8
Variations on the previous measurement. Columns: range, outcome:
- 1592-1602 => 12.4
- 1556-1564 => 8.85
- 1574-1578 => 10.2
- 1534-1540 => 11.6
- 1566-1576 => 10.2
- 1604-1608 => 13.1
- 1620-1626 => 12.4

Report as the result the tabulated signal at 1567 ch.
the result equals 10.28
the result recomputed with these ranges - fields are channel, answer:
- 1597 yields 11.94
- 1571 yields 9.83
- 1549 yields 8.362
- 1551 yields 7.369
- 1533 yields 11.3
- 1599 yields 13.08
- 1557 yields 8.381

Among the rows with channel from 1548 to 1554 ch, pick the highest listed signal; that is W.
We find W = 8.362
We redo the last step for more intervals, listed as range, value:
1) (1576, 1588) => 11.69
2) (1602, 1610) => 13.32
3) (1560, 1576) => 10.64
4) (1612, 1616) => 12.87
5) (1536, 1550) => 11.3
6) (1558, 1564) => 9.051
